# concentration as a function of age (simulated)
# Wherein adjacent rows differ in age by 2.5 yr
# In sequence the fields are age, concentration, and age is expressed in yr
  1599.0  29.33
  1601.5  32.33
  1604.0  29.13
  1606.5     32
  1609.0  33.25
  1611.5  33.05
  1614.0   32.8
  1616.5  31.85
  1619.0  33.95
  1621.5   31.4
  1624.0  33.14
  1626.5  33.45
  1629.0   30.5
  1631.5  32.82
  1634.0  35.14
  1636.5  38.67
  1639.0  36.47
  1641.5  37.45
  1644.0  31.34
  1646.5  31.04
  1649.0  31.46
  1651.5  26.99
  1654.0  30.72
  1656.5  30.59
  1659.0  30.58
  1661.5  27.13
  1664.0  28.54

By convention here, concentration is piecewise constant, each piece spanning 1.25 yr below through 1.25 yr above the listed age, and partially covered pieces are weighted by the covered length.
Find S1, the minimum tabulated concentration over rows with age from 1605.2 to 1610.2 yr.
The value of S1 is 32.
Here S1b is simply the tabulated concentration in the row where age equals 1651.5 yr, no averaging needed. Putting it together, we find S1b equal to 26.99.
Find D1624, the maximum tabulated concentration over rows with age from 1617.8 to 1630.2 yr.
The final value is 33.95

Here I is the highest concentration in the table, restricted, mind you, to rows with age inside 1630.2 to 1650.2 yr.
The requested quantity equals 38.67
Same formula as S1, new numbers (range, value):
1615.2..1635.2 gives 30.5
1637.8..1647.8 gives 31.04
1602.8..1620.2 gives 29.13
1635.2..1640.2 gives 36.47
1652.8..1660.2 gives 30.58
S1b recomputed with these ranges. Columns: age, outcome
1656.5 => 30.59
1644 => 31.34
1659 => 30.58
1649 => 31.46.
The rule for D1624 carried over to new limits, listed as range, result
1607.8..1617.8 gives 33.25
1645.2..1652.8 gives 31.46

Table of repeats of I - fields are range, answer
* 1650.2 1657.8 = 30.72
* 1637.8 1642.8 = 37.45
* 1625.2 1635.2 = 35.14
